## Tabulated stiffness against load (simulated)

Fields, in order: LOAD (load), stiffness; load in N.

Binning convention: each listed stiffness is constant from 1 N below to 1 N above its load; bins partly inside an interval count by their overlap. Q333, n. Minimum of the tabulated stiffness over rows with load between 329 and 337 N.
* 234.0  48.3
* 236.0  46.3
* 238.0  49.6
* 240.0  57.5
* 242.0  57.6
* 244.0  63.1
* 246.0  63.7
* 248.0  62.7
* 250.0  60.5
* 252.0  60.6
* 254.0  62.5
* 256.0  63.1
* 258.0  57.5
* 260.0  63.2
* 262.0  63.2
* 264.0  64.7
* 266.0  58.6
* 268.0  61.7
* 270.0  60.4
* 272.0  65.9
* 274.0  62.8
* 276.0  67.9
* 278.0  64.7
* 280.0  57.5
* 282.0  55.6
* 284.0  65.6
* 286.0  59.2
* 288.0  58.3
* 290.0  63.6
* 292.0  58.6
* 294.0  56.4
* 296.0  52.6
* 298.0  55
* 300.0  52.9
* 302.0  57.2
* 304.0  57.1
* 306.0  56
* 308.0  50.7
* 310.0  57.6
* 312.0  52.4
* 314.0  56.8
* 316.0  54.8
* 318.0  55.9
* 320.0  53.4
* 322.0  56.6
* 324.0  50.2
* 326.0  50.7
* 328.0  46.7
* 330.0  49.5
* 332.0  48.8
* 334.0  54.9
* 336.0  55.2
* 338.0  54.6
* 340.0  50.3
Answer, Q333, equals 48.8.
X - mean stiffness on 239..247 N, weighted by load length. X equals 60.5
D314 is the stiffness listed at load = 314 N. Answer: 56.8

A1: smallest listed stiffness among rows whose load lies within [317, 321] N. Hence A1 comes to 53.4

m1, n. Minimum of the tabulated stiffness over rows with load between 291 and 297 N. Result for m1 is 52.6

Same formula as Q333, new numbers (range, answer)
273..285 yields 55.6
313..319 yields 54.8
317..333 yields 46.7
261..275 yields 58.6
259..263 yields 63.2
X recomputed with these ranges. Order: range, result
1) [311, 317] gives 54.7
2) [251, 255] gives 61.5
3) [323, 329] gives 49.2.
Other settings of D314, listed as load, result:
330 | 49.5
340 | 50.3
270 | 60.4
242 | 57.6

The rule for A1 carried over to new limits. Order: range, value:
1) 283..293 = 58.3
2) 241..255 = 57.6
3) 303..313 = 50.7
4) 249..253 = 60.5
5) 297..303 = 52.9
